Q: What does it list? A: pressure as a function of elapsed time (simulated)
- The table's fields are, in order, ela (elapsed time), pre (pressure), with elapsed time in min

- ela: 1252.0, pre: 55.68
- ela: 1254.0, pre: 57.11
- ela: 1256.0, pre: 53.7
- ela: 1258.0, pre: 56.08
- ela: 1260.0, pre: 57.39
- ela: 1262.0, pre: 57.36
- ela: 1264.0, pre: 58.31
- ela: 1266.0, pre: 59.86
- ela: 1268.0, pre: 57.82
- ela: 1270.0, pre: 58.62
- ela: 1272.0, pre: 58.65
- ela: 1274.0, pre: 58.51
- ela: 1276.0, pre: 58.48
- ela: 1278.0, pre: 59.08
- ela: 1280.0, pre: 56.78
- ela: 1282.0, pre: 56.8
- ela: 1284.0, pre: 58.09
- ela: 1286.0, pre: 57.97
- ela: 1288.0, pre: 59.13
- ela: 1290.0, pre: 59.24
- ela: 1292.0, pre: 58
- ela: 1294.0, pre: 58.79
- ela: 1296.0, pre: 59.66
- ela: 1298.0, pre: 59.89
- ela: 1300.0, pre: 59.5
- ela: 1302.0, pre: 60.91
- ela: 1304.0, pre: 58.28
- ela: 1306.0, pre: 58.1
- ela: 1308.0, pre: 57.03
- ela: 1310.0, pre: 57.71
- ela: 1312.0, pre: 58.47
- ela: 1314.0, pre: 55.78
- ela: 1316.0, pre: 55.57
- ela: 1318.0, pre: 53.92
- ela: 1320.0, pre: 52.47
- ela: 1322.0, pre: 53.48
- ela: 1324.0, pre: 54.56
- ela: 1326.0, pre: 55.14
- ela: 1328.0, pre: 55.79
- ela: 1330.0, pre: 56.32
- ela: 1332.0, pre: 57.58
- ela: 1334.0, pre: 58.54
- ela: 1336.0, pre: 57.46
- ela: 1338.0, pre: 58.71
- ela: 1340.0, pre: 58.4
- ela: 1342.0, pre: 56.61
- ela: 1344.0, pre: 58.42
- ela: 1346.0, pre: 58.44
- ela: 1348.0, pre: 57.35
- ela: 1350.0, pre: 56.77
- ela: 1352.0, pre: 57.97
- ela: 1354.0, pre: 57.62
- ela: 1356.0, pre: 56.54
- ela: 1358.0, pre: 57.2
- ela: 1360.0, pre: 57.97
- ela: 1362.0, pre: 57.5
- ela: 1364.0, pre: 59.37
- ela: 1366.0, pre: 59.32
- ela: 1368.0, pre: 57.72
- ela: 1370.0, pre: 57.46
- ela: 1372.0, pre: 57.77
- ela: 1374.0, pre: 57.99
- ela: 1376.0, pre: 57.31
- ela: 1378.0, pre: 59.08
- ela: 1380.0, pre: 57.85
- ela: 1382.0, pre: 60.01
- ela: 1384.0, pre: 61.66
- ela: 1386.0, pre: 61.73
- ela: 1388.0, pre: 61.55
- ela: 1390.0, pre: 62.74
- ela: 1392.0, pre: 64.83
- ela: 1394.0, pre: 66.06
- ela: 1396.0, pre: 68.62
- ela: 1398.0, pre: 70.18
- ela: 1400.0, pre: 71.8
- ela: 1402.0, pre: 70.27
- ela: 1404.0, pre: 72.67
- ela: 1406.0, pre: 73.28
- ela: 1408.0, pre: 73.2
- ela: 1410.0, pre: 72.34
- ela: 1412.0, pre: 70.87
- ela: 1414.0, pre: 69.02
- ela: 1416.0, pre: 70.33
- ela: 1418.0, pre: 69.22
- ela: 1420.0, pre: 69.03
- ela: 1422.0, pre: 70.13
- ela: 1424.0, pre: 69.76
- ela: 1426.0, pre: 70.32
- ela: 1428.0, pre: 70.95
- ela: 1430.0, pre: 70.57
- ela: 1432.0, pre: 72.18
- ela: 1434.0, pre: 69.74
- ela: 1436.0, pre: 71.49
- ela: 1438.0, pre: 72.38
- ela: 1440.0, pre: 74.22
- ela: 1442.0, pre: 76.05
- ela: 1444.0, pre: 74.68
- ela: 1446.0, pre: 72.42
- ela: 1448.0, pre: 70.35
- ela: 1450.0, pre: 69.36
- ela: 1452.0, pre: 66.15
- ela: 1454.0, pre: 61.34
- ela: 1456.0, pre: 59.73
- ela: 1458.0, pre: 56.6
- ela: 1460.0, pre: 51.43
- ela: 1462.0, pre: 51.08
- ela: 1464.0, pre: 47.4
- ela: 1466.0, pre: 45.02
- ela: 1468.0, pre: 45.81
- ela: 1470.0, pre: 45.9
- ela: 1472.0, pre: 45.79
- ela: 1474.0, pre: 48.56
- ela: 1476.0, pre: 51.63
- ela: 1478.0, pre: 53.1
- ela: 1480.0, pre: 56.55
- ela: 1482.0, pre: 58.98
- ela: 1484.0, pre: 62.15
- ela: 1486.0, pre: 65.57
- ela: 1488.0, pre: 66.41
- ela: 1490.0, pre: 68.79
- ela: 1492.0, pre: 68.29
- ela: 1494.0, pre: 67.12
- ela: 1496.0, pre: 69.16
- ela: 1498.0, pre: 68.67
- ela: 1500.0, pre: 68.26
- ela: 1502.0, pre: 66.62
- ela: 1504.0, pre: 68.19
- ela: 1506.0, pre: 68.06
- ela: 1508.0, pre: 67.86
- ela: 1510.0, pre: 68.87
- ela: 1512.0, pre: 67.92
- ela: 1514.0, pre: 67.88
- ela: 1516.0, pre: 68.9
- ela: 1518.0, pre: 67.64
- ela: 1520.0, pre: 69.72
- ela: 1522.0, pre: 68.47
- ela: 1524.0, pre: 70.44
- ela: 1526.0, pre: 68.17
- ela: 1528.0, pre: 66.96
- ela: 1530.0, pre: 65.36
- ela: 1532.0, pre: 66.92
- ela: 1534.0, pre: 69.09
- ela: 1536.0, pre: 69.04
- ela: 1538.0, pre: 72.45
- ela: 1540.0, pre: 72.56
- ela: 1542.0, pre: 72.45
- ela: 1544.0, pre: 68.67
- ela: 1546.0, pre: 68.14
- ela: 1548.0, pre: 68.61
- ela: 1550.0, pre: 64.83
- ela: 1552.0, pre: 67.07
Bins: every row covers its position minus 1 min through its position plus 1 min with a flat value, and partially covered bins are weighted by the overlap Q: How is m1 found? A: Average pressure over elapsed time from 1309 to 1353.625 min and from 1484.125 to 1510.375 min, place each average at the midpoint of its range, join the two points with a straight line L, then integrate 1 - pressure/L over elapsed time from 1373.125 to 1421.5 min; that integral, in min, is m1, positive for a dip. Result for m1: -4.2 min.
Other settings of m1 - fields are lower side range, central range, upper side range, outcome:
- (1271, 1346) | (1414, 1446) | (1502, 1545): -3.7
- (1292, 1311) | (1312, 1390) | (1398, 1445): 7.9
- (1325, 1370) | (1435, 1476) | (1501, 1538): 2.6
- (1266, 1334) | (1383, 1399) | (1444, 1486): -2.1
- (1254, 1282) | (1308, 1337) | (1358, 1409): 2.0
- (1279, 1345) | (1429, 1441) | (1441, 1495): -2.6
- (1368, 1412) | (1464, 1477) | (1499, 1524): 3.9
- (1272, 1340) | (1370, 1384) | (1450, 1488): -0.5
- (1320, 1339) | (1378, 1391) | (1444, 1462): -0.3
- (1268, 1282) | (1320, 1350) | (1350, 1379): 0.6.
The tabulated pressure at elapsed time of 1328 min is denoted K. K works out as 55.79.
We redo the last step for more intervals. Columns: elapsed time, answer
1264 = 58.31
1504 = 68.19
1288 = 59.13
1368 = 57.72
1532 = 66.92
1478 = 53.1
